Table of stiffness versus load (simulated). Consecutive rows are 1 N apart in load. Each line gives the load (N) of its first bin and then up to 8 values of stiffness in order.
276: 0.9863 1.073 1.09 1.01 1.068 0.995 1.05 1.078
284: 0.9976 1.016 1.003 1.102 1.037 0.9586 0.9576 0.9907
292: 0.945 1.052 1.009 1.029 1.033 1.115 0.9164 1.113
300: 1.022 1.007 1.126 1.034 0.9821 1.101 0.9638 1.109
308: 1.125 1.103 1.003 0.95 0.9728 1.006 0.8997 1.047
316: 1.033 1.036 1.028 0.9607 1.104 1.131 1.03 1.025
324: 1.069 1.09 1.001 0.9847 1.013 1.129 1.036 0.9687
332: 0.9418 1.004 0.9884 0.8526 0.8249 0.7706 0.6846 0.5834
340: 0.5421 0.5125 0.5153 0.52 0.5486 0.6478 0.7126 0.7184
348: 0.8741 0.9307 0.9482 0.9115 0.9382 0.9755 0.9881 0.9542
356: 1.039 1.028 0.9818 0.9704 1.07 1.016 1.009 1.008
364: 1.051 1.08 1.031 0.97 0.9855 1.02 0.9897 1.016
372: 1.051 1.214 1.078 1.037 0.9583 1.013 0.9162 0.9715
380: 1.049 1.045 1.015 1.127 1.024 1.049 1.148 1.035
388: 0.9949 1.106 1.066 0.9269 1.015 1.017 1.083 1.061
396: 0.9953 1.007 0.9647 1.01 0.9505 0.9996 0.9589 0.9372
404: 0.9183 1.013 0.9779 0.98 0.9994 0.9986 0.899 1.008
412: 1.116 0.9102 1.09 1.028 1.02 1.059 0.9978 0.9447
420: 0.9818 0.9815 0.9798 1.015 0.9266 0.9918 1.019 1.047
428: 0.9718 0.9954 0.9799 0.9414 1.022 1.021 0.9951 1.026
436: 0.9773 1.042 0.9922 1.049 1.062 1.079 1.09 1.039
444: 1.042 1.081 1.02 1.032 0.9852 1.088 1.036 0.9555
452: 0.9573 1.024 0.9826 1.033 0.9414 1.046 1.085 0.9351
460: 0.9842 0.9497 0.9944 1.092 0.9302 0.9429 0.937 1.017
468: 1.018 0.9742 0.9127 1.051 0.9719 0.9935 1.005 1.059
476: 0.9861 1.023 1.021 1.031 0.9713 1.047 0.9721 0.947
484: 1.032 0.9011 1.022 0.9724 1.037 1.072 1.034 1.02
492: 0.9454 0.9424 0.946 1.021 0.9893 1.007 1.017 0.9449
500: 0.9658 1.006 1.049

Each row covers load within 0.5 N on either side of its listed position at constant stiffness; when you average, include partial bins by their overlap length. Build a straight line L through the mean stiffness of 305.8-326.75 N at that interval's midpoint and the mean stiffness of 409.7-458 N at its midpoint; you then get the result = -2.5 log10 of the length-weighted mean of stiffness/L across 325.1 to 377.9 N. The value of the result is 0.12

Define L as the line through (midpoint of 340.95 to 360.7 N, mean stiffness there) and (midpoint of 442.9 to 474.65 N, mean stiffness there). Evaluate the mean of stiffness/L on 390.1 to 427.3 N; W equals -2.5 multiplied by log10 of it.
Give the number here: -0.074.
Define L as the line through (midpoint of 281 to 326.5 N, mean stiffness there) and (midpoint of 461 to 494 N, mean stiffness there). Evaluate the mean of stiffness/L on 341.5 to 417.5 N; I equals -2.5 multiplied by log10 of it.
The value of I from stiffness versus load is 0.04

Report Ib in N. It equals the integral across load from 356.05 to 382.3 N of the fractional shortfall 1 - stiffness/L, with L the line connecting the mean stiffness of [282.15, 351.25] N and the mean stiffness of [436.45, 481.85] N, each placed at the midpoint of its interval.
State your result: -1.4 N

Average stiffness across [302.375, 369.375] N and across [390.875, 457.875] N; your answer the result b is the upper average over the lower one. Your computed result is 1.07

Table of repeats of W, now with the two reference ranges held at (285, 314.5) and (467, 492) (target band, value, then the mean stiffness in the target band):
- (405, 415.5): 0.01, 1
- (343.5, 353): 0.24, 0.812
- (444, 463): -0.01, 1.01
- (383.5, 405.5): 0.00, 1.01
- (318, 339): 0.05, 0.972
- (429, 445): -0.02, 1.02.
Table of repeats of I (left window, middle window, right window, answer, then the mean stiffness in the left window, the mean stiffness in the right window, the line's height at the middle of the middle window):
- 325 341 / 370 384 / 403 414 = -0.102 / 0.883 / 0.985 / 0.942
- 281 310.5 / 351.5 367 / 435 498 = 0.016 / 1.03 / 1.01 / 1.02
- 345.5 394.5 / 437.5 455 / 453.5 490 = -0.034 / 1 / 0.997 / 0.999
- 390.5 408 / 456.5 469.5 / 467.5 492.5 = 0.006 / 0.989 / 1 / 0.998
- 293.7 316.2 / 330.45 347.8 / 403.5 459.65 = 0.369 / 1.03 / 1.01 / 1.02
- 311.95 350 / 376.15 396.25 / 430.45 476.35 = -0.099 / 0.888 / 1.01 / 0.942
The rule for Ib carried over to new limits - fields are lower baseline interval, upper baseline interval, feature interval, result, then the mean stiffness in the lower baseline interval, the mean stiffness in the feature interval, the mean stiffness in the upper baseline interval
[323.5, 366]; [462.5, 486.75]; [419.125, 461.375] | -1.8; 0.893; 1.01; 0.994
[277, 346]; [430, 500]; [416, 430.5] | 0.0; 0.964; 0.993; 1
